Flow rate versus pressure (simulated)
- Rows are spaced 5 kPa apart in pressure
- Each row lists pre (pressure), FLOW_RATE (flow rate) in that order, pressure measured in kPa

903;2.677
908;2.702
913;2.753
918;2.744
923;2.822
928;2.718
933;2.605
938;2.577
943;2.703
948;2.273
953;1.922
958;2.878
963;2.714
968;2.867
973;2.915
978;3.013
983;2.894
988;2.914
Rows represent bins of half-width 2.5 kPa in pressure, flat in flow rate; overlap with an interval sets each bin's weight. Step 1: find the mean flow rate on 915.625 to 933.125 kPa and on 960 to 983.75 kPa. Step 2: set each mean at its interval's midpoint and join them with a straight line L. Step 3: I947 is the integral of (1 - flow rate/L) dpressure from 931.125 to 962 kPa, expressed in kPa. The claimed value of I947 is 3.33 kPa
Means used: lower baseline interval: 2.74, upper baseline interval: 2.88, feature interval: 2.5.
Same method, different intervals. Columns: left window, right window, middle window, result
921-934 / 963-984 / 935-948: 1.0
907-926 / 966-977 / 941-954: 2.4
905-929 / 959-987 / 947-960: 2.2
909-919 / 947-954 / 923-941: -1.8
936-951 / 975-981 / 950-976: 1.2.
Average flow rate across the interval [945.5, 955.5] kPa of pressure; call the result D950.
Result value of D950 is 2.1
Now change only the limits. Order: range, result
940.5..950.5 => 2.49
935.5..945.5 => 2.64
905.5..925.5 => 2.76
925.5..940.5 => 2.63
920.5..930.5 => 2.77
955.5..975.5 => 2.84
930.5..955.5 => 2.42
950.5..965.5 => 2.5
